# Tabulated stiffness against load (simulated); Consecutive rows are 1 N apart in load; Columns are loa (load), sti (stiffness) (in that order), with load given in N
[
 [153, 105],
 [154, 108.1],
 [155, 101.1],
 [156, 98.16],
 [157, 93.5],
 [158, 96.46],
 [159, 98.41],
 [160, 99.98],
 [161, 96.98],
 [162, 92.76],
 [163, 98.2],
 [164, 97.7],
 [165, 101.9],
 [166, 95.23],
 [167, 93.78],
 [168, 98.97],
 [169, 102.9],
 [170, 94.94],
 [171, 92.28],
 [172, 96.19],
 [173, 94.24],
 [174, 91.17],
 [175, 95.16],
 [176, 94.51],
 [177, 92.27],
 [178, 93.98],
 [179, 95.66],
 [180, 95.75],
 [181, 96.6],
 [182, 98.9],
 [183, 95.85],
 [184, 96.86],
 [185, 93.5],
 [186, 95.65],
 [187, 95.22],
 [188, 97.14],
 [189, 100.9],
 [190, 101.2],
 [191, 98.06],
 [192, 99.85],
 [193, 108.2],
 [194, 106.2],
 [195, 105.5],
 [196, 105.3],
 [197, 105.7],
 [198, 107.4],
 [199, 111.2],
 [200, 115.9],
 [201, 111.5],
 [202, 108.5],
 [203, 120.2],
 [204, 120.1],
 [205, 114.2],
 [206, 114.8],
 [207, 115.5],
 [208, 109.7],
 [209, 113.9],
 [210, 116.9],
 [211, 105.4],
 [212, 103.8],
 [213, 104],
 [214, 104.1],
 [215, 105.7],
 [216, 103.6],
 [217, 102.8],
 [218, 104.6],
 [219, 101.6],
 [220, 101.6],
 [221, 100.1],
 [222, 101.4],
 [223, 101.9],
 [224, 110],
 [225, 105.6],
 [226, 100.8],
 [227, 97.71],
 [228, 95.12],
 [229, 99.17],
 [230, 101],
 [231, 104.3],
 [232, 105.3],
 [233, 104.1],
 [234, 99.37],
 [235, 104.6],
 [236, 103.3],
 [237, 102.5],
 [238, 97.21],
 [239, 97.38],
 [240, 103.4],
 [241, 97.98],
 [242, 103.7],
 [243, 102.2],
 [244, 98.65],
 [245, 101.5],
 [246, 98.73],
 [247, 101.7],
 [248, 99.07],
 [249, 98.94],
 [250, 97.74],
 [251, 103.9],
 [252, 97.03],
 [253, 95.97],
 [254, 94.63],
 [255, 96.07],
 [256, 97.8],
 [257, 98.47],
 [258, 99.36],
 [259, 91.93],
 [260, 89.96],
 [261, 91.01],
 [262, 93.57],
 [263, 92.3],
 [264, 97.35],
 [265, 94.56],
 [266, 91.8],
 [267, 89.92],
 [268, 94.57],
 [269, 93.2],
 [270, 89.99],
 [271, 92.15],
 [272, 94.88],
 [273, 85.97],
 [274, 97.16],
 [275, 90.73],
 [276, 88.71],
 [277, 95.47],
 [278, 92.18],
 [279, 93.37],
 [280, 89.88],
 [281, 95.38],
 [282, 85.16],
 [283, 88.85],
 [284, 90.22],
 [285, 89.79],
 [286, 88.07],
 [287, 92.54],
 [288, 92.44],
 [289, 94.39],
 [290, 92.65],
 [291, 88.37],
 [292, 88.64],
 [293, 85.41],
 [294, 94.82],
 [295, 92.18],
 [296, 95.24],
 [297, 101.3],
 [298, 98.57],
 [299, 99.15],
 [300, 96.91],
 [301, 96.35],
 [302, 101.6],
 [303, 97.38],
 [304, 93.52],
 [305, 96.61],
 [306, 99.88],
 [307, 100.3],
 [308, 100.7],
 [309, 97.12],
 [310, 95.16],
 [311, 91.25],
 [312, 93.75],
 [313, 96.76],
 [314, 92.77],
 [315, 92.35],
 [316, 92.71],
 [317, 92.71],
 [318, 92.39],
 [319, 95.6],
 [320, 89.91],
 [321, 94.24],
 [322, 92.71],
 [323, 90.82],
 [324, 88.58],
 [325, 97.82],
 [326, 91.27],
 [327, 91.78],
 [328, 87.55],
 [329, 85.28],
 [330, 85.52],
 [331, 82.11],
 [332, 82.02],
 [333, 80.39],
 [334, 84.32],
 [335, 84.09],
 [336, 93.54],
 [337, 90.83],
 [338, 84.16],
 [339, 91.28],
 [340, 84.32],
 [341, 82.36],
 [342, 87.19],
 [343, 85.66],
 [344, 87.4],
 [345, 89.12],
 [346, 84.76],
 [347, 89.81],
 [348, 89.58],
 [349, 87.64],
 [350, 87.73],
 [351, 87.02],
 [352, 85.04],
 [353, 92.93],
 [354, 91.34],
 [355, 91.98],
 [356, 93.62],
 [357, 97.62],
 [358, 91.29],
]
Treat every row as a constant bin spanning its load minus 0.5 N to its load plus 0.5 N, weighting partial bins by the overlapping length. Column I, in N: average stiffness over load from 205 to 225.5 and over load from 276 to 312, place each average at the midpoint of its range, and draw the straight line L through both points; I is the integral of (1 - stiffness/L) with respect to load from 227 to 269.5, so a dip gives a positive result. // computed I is 1.3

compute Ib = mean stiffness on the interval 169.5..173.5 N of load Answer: 94.4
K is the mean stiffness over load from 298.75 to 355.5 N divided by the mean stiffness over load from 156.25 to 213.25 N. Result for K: 0.9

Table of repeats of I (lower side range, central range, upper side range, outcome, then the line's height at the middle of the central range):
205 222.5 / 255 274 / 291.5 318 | 1.3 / 100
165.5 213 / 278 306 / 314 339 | -0.2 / 92.7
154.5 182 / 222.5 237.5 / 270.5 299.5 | -1.3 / 94.1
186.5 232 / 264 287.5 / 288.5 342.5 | 1.3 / 97.1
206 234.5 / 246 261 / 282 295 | 0.1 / 97.6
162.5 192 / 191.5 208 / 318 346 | -2.7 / 95.2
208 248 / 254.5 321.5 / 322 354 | 0.5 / 94.5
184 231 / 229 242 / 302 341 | 0.0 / 102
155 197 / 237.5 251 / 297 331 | -0.6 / 95.9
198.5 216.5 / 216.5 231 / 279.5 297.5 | 0.7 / 107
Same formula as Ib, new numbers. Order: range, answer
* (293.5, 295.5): 93.5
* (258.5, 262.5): 91.6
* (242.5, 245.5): 101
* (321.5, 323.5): 91.8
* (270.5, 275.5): 92.2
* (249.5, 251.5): 101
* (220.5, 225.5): 104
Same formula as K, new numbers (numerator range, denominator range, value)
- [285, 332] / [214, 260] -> 0.93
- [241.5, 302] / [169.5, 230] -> 0.92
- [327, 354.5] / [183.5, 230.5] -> 0.83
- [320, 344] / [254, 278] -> 0.94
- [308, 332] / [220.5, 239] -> 0.90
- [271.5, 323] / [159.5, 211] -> 0.92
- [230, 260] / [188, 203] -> 0.94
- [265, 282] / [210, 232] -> 0.89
